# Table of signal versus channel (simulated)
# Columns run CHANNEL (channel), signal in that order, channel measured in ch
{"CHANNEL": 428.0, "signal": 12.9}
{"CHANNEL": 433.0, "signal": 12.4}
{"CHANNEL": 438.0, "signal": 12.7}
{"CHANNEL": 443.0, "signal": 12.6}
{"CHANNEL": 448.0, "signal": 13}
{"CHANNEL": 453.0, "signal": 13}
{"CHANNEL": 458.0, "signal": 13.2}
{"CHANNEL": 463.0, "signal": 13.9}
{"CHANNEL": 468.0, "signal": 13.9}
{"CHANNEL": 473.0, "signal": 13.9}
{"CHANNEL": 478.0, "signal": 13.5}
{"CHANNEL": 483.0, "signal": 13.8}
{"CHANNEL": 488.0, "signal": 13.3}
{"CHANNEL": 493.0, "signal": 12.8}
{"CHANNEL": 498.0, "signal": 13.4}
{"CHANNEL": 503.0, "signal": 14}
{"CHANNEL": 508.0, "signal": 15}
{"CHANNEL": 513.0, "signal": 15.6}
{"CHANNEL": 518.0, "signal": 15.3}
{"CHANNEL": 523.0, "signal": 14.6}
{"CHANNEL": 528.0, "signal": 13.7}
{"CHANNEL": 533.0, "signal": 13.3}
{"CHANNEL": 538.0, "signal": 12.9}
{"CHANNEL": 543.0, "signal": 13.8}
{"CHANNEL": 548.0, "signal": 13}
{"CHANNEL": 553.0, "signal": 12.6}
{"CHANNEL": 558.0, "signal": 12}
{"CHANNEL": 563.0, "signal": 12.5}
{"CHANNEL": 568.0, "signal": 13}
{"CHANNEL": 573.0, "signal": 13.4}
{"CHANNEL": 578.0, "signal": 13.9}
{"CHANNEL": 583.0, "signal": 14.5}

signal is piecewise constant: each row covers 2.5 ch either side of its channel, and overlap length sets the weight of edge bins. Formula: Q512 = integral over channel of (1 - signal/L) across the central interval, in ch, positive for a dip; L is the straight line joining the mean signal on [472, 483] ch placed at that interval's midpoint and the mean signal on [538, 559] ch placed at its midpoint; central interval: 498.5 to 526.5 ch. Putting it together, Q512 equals -3.0 ch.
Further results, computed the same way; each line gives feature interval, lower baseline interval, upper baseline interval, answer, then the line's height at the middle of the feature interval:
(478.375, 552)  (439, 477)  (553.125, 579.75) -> -4.20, 13.1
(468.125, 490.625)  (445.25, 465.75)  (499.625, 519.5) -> 0.53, 14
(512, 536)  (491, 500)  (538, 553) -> -2.28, 13.1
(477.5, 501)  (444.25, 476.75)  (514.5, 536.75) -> 0.72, 13.8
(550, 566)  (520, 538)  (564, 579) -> 1.24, 13.4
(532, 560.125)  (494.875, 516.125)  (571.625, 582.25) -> 2.35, 14.1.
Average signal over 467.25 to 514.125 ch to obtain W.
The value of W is 13.9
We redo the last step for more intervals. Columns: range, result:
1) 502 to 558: 13.9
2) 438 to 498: 13.3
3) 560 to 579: 13.1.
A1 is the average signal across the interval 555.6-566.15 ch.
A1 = 12.3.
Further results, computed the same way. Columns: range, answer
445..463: 13.2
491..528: 14.4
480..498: 13.3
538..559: 12.9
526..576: 13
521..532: 14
